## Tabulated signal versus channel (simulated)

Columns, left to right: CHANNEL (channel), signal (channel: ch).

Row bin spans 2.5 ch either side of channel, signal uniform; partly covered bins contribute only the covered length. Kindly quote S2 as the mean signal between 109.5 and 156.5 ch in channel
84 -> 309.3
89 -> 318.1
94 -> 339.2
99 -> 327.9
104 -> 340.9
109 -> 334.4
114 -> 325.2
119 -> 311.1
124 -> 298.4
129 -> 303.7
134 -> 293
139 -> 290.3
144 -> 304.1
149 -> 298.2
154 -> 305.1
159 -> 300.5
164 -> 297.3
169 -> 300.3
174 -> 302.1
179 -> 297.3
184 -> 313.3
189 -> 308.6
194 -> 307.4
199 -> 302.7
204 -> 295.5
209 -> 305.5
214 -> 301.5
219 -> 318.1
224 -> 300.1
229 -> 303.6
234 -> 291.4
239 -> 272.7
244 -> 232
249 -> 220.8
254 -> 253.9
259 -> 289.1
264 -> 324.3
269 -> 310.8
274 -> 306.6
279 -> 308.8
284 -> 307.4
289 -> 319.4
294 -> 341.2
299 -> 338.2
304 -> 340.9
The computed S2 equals 305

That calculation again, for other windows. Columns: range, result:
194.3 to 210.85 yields 302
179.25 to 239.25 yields 303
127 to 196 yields 301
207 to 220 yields 307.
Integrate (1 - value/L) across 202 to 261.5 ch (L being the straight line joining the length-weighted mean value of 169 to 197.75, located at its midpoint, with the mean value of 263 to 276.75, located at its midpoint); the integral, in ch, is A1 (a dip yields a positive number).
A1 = 5.26 ch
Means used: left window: 305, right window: 313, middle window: 282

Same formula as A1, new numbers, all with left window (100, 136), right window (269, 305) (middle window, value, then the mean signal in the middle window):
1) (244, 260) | 3.63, 248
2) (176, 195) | 0.71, 306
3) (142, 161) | 0.91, 302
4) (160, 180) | 1.15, 299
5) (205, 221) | 0.62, 307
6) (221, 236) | 0.96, 299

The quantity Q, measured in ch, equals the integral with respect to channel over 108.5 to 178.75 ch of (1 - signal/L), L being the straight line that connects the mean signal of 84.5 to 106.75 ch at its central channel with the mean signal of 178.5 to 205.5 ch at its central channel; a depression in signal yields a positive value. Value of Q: 3.1 ch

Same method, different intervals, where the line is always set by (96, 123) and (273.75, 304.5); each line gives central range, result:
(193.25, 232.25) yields 2.5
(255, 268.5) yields 0.9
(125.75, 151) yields 2.2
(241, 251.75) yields 3.1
